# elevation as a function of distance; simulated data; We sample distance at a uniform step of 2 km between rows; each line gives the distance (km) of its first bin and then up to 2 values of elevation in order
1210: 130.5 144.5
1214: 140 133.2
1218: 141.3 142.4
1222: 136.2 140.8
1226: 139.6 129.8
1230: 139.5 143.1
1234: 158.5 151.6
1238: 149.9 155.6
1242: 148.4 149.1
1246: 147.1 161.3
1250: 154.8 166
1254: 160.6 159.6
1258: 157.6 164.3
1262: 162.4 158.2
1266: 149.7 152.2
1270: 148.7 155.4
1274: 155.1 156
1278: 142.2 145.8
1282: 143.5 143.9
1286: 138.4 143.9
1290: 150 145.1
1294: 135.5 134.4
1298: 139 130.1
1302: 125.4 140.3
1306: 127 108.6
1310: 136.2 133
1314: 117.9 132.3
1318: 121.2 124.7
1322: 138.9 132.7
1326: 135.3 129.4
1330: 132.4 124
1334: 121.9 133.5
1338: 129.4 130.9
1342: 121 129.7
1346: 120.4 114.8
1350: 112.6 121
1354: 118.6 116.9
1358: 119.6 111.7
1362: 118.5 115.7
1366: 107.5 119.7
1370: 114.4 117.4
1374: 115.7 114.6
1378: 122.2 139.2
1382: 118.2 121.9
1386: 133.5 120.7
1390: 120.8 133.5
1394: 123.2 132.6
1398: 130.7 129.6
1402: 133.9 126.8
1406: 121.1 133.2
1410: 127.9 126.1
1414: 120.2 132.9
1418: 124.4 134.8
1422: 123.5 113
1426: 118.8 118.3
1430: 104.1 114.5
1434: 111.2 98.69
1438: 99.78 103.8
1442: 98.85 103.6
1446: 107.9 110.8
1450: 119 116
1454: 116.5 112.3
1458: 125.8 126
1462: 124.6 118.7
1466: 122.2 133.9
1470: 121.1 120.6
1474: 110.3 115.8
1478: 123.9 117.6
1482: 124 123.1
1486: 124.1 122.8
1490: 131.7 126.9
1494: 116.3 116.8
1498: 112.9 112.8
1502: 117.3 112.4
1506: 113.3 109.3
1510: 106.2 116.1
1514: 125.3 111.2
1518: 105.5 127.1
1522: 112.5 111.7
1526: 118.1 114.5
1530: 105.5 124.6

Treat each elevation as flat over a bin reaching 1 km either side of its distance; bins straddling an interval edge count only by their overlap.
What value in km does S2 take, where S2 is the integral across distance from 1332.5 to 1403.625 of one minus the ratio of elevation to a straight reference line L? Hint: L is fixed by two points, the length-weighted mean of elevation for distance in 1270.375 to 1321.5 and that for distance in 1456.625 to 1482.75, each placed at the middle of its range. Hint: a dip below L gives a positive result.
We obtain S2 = 4.5 km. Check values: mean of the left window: 137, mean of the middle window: 122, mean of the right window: 122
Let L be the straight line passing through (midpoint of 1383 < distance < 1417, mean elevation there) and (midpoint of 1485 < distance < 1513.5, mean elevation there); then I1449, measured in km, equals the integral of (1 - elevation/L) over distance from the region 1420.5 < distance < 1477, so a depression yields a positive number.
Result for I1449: 3.5 km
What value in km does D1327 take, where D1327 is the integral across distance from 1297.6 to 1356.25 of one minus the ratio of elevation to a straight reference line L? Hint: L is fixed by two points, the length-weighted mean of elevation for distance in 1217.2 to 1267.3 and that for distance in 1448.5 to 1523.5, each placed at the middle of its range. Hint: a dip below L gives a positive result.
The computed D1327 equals 5.4 km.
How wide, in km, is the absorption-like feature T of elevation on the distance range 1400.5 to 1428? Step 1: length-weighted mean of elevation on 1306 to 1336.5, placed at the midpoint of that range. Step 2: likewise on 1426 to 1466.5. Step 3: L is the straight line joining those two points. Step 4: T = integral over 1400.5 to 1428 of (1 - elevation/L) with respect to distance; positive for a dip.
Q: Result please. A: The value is -2.1 km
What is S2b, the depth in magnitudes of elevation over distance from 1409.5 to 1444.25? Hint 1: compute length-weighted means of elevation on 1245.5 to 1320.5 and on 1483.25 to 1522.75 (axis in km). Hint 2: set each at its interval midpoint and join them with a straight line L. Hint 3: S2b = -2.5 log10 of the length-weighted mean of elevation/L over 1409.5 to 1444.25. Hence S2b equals 0.10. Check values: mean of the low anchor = 144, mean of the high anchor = 117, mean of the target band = 115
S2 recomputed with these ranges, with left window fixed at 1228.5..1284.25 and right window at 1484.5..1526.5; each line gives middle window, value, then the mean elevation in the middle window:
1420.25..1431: 0.96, 117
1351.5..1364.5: 1.95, 117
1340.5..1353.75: 1.84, 120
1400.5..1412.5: 0.25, 128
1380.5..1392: 0.80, 125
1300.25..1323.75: 2.71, 128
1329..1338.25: 0.88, 128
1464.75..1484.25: 0.01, 121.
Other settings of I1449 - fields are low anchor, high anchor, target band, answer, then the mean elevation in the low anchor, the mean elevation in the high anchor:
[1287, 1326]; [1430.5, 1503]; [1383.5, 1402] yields -0.6 km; 133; 117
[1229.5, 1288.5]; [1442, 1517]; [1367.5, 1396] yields 2.2 km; 152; 118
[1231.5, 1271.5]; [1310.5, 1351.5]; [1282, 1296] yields 0.0 km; 155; 127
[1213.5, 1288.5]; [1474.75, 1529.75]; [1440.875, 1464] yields 1.6 km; 149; 117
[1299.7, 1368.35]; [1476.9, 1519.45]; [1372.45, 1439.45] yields -0.4 km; 124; 118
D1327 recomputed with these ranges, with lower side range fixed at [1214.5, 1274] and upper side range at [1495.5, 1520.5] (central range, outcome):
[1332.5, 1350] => 1.6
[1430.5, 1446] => 2.4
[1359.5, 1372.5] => 1.8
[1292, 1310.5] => 1.4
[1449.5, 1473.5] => -0.2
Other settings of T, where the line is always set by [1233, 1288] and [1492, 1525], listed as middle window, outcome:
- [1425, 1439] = 1.9 km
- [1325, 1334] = 0.8 km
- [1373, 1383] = 0.9 km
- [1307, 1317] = 1.3 km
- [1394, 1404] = 0.1 km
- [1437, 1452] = 2.1 km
